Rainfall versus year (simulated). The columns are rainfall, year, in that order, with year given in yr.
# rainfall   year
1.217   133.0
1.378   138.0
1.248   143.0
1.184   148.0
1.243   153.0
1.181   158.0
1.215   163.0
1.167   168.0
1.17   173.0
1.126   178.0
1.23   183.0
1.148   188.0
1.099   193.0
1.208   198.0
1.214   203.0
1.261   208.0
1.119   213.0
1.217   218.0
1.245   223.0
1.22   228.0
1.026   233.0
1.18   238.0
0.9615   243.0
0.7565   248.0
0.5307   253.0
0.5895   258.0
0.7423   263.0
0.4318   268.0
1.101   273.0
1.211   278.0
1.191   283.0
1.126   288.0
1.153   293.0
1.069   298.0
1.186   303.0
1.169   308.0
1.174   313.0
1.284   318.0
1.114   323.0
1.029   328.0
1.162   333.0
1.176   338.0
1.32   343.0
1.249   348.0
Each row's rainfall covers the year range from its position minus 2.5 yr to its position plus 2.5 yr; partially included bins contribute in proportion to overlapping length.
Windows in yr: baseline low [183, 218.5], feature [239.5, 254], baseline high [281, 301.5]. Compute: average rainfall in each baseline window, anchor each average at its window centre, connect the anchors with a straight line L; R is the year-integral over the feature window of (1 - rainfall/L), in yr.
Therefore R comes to 4.5 yr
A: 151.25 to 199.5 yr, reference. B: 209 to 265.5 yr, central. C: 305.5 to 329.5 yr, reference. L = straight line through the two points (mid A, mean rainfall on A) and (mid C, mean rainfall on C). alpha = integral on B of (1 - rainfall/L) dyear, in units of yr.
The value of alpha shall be 9.6 yr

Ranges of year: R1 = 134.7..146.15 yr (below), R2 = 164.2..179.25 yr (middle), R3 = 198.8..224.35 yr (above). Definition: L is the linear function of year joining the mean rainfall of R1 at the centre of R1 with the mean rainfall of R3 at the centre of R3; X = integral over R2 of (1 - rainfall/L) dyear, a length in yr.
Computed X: 1.2 yr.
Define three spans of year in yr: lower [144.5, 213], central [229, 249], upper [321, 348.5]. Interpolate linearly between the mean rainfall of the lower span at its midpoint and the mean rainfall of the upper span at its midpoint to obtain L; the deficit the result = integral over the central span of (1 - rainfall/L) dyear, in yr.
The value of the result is 2.8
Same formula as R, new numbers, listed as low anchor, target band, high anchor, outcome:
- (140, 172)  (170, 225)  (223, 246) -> -1.5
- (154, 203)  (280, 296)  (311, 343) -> 0.2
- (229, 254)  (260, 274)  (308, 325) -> 4.2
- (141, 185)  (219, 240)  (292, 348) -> 0.2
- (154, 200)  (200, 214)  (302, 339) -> -0.4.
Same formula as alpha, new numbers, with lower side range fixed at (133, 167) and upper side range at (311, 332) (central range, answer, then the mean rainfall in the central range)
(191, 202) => 0.44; 1.16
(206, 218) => 0.13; 1.19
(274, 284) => -0.13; 1.19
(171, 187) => 0.64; 1.17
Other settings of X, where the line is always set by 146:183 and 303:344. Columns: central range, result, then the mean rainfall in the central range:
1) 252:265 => 6.1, 0.627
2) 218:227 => -0.4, 1.23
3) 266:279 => 3.1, 0.899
